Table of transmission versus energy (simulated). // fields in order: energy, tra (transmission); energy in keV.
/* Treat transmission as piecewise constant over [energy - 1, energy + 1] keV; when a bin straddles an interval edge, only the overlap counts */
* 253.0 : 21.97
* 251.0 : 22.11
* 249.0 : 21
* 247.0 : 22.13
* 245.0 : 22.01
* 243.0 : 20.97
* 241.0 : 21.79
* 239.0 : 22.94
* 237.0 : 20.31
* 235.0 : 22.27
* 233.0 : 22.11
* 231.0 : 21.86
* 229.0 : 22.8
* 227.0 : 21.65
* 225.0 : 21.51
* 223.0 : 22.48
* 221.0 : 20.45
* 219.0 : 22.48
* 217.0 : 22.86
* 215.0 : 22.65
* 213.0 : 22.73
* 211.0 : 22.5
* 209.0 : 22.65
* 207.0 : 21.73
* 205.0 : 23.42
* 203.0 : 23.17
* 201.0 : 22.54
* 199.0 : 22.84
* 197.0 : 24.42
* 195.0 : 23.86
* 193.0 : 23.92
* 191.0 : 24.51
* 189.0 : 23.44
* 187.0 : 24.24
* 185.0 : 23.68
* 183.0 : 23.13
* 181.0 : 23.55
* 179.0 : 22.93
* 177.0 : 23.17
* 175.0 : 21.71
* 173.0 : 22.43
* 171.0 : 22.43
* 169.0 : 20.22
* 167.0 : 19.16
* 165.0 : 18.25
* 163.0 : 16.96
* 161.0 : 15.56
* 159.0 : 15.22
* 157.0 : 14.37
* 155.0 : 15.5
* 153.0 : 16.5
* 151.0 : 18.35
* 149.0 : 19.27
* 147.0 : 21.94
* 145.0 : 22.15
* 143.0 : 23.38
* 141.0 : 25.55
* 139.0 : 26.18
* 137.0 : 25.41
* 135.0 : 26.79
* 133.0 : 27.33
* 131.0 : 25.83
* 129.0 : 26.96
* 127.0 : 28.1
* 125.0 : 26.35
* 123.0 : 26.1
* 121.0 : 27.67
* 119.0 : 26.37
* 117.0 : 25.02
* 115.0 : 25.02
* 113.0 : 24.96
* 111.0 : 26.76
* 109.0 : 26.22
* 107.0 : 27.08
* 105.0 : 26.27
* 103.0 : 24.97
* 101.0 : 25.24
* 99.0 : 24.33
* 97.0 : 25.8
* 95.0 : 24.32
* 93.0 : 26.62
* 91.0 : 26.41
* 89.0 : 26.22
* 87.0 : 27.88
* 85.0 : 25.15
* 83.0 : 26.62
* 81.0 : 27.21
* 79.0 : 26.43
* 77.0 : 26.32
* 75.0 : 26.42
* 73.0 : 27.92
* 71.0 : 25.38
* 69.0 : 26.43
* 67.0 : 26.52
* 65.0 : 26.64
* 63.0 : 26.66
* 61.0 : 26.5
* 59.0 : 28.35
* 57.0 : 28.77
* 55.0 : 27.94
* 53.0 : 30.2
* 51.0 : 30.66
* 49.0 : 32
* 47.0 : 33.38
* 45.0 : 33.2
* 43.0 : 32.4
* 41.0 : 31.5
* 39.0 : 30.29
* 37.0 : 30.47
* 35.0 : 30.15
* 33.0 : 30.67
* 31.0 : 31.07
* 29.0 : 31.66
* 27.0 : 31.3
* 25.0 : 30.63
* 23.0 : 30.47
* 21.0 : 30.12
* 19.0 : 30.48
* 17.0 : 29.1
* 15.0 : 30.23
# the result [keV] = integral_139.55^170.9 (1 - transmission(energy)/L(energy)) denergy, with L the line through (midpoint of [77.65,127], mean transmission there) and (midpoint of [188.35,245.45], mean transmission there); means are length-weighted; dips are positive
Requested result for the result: 6.95 keV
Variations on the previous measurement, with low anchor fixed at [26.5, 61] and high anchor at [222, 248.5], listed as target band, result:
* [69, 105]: 3.3 keV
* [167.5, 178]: 1.2 keV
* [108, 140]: 0.8 keV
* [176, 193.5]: 0.4 keV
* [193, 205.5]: 0.1 keV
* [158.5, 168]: 3.0 keV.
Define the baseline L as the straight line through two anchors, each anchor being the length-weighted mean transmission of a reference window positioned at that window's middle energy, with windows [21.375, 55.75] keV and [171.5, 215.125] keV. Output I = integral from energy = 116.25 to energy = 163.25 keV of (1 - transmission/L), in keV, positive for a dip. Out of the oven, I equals 6.0 keV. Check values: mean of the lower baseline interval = 31.1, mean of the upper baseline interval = 23.1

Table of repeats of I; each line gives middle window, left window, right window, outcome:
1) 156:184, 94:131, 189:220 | 4.9 keV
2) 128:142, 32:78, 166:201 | -0.6 keV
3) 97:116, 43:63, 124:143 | 1.3 keV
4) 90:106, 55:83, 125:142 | 0.7 keV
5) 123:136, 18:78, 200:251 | -0.4 keV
